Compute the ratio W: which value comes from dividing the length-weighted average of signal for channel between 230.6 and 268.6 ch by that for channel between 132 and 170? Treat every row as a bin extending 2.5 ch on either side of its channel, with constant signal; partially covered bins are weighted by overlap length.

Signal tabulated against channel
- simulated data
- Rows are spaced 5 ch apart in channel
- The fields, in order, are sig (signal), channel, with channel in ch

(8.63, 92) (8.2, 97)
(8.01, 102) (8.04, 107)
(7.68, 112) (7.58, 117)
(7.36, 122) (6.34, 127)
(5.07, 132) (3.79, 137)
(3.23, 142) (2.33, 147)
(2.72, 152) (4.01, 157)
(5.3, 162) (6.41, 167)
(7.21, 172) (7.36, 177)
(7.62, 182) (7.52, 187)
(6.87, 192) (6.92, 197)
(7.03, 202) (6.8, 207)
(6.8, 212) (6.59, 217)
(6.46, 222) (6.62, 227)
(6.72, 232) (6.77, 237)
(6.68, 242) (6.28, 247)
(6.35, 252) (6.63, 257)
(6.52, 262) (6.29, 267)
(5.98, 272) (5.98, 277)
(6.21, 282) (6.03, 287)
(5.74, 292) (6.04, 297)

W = 1.6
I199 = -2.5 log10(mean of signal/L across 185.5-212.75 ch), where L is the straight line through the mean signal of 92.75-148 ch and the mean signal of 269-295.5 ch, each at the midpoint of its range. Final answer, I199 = -0.135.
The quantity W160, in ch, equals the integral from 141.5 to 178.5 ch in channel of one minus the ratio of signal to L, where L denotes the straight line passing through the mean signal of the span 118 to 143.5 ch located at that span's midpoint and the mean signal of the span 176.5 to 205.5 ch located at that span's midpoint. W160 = 8.87 ch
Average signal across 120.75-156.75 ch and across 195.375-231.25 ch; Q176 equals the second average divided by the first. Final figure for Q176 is 1.6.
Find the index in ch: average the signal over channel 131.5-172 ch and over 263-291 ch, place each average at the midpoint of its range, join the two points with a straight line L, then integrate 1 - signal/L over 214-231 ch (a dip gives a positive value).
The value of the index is -4.1 ch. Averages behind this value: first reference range 4.25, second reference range 6.1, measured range 6.58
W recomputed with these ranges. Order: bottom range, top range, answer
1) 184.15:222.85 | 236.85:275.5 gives 0.93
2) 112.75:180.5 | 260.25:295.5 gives 1.13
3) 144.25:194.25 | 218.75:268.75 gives 1.14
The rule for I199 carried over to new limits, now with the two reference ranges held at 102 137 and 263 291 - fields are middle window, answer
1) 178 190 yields -0.150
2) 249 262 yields -0.049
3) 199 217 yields -0.067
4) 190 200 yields -0.067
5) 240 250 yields -0.036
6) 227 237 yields -0.065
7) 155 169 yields 0.258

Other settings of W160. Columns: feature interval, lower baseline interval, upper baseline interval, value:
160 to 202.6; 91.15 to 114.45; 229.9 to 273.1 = 1.7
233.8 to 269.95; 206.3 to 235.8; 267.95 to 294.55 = -1.0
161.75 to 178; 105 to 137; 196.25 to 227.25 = 0.2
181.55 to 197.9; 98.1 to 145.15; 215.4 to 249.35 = -1.8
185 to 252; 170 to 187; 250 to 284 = 1.5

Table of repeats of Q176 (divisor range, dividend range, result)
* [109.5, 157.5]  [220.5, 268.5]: 1.29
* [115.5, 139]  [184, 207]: 1.18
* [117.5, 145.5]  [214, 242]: 1.27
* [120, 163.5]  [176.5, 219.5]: 1.60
